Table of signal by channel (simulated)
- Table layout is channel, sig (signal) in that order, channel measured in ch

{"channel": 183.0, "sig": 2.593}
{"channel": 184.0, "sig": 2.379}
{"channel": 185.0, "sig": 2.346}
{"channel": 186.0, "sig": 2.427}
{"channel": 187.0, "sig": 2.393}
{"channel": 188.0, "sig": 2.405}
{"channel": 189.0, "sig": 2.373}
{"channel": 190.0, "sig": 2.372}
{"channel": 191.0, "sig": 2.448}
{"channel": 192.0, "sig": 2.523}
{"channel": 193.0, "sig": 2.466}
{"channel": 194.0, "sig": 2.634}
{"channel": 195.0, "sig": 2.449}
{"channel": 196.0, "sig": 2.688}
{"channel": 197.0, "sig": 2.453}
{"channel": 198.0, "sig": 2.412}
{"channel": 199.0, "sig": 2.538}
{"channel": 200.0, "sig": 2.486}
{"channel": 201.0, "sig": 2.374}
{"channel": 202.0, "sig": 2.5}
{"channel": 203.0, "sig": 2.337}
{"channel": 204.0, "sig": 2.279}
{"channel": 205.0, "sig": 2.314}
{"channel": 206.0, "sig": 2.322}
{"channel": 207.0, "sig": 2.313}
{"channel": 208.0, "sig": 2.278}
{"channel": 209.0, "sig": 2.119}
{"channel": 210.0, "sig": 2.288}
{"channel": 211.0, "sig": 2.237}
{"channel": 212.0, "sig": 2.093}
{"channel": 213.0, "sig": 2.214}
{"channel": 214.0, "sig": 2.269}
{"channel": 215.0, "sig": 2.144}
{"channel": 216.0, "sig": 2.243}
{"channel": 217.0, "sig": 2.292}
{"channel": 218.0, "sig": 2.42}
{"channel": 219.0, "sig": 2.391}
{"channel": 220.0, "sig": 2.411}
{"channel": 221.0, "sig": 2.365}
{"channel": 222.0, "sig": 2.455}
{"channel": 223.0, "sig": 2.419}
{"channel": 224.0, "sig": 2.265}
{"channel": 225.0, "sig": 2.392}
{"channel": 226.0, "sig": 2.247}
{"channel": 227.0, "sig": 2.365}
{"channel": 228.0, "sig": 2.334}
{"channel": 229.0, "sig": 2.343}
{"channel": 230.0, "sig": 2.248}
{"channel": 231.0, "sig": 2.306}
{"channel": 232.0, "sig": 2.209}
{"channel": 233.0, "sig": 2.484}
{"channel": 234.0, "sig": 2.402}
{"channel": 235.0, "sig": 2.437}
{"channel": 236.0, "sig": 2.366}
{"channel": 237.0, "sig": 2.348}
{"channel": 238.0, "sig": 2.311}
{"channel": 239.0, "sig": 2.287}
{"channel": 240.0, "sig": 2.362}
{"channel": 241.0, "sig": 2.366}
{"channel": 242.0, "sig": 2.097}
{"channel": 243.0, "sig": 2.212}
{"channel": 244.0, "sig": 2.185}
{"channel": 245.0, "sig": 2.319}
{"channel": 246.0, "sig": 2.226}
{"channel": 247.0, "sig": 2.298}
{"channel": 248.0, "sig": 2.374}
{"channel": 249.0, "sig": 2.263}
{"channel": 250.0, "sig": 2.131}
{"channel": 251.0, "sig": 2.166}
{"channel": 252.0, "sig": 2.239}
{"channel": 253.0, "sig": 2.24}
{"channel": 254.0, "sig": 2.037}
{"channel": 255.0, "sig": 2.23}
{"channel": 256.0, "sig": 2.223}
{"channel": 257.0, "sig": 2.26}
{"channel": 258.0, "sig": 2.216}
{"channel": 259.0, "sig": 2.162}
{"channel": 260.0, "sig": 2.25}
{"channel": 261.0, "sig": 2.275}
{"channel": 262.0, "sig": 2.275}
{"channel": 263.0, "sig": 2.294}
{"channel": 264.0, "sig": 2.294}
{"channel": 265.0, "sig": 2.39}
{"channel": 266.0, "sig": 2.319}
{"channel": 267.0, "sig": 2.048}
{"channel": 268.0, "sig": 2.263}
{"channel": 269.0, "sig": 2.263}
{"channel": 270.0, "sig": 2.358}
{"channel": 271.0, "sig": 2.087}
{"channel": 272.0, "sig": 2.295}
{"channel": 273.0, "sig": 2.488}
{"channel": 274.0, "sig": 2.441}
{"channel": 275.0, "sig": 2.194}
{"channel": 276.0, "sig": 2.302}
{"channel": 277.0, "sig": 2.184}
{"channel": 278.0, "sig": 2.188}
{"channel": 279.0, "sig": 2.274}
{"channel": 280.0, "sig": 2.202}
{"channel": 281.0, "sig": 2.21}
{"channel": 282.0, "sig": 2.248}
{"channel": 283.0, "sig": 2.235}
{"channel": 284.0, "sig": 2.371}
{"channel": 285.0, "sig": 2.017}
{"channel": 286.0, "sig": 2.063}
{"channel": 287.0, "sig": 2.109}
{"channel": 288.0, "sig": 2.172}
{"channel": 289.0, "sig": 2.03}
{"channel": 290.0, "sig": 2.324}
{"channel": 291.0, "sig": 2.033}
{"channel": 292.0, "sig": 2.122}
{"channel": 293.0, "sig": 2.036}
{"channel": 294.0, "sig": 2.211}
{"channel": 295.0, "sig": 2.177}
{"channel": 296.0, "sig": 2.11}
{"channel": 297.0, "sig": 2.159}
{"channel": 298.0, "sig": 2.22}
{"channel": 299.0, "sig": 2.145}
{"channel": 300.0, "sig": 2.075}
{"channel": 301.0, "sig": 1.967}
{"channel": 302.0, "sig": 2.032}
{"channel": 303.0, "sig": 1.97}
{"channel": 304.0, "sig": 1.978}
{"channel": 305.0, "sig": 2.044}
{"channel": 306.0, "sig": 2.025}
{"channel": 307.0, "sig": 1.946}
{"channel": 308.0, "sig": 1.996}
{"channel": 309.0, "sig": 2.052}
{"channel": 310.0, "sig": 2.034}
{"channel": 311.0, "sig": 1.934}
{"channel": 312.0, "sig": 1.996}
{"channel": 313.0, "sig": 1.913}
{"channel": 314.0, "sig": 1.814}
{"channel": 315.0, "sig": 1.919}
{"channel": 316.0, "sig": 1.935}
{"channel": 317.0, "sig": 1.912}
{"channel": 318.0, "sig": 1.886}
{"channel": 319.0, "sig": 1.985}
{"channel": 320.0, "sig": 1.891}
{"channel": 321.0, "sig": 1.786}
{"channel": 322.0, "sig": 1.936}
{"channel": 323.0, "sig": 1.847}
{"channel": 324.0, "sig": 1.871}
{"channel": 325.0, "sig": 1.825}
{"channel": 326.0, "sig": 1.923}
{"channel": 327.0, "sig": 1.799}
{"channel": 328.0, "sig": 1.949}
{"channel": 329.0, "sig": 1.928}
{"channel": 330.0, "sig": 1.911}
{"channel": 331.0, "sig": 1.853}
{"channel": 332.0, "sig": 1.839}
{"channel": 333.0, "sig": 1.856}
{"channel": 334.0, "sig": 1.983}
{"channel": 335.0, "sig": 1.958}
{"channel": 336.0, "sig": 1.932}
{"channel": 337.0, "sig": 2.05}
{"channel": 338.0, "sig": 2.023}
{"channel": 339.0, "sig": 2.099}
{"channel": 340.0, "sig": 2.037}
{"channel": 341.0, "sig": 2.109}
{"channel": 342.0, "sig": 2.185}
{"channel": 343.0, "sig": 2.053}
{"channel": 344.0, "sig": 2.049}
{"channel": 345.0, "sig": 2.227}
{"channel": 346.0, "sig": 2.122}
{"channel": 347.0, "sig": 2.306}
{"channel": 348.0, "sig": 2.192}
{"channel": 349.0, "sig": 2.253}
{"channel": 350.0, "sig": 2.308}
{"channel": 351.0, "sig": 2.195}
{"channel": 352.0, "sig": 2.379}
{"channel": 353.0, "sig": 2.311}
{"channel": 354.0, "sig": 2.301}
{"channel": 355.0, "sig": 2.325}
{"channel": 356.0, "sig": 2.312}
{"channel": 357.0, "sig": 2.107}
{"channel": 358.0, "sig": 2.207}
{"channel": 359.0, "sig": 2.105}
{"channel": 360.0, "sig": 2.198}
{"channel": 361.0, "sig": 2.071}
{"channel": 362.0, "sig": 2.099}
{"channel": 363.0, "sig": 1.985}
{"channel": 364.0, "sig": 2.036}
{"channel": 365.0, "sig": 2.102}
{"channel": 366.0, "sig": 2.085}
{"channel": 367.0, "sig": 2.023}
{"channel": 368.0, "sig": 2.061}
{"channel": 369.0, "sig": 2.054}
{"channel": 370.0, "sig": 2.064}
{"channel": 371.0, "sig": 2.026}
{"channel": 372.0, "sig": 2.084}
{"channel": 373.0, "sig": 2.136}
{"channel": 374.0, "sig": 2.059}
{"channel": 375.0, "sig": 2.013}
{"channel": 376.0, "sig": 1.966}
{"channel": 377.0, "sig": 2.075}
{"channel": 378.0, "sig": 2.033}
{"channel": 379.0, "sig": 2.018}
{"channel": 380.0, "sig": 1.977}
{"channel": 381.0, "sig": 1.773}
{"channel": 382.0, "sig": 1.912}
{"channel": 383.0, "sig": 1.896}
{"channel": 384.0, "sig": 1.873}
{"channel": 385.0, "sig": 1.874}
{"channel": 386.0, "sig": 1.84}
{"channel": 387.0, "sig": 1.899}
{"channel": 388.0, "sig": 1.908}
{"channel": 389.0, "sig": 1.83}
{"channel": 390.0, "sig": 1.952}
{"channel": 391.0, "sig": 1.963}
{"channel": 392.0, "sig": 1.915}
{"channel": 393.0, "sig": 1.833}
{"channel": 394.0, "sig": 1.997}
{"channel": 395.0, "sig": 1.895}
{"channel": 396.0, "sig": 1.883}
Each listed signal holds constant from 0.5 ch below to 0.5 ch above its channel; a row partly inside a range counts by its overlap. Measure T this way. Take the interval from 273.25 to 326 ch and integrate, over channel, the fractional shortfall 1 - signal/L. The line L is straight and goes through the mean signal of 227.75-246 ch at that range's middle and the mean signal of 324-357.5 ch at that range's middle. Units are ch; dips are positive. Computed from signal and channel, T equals 2.6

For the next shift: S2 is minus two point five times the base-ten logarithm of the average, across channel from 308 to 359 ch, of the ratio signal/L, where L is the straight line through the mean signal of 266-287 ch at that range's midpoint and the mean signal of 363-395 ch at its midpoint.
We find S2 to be 0.03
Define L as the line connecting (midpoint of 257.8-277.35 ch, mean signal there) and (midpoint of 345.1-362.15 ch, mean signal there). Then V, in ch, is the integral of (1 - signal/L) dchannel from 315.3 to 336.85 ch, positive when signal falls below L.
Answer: 3.3 ch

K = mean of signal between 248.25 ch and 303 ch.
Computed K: 2.2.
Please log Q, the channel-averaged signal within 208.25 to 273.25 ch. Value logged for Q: 2.28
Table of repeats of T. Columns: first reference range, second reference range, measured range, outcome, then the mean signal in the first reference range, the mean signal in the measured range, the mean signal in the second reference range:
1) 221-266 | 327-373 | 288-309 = 1.0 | 2.29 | 2.08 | 2.09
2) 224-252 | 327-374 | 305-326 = 2.2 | 2.3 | 1.93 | 2.09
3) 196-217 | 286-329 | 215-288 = -3.3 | 2.32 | 2.27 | 2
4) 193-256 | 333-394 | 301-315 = 1.2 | 2.32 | 1.98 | 2.06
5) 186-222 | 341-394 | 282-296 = 0.4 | 2.37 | 2.15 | 2.07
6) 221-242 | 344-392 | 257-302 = 0.8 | 2.34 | 2.21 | 2.07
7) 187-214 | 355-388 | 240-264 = 0.4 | 2.38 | 2.24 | 2.03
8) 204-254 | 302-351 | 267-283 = -0.8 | 2.29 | 2.26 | 1.99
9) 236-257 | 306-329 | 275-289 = -0.7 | 2.25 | 2.19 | 1.92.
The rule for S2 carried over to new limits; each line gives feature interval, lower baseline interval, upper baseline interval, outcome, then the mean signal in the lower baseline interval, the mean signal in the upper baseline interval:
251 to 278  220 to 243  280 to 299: -0.01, 2.34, 2.16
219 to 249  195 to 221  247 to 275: -0.01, 2.34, 2.25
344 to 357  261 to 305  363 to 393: -0.11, 2.19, 1.98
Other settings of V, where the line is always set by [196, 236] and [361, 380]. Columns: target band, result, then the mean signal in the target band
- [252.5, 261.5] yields 0.2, 2.21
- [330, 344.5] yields 0.8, 2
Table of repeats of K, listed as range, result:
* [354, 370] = 2.12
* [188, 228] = 2.36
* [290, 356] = 2.04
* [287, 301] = 2.13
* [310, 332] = 1.9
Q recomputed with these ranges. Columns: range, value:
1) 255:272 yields 2.25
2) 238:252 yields 2.25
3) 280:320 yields 2.06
